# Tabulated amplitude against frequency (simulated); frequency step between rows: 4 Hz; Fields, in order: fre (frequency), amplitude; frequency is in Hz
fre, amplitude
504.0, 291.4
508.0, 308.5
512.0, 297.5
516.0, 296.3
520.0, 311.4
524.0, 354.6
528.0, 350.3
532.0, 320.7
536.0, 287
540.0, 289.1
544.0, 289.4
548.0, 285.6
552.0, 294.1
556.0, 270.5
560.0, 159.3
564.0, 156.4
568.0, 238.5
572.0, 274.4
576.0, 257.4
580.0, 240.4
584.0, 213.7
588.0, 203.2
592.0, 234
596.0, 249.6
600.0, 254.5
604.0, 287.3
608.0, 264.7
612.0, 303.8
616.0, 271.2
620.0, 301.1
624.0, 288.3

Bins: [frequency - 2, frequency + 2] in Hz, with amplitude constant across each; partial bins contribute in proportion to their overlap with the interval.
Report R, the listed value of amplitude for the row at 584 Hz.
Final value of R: 213.7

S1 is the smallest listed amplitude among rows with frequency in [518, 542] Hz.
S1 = 287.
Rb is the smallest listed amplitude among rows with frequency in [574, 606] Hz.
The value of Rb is 203.2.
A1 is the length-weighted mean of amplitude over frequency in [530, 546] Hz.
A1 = 297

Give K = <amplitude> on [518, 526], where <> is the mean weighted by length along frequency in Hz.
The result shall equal 333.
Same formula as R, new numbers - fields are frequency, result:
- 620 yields 301.1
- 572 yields 274.4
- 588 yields 203.2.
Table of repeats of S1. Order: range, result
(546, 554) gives 285.6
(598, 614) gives 254.5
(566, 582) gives 238.5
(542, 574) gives 156.4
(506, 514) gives 297.5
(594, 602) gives 249.6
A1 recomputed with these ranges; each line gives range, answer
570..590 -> 238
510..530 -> 322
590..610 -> 258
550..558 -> 282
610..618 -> 288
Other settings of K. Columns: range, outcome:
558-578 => 217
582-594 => 217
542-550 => 288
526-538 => 319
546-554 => 290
